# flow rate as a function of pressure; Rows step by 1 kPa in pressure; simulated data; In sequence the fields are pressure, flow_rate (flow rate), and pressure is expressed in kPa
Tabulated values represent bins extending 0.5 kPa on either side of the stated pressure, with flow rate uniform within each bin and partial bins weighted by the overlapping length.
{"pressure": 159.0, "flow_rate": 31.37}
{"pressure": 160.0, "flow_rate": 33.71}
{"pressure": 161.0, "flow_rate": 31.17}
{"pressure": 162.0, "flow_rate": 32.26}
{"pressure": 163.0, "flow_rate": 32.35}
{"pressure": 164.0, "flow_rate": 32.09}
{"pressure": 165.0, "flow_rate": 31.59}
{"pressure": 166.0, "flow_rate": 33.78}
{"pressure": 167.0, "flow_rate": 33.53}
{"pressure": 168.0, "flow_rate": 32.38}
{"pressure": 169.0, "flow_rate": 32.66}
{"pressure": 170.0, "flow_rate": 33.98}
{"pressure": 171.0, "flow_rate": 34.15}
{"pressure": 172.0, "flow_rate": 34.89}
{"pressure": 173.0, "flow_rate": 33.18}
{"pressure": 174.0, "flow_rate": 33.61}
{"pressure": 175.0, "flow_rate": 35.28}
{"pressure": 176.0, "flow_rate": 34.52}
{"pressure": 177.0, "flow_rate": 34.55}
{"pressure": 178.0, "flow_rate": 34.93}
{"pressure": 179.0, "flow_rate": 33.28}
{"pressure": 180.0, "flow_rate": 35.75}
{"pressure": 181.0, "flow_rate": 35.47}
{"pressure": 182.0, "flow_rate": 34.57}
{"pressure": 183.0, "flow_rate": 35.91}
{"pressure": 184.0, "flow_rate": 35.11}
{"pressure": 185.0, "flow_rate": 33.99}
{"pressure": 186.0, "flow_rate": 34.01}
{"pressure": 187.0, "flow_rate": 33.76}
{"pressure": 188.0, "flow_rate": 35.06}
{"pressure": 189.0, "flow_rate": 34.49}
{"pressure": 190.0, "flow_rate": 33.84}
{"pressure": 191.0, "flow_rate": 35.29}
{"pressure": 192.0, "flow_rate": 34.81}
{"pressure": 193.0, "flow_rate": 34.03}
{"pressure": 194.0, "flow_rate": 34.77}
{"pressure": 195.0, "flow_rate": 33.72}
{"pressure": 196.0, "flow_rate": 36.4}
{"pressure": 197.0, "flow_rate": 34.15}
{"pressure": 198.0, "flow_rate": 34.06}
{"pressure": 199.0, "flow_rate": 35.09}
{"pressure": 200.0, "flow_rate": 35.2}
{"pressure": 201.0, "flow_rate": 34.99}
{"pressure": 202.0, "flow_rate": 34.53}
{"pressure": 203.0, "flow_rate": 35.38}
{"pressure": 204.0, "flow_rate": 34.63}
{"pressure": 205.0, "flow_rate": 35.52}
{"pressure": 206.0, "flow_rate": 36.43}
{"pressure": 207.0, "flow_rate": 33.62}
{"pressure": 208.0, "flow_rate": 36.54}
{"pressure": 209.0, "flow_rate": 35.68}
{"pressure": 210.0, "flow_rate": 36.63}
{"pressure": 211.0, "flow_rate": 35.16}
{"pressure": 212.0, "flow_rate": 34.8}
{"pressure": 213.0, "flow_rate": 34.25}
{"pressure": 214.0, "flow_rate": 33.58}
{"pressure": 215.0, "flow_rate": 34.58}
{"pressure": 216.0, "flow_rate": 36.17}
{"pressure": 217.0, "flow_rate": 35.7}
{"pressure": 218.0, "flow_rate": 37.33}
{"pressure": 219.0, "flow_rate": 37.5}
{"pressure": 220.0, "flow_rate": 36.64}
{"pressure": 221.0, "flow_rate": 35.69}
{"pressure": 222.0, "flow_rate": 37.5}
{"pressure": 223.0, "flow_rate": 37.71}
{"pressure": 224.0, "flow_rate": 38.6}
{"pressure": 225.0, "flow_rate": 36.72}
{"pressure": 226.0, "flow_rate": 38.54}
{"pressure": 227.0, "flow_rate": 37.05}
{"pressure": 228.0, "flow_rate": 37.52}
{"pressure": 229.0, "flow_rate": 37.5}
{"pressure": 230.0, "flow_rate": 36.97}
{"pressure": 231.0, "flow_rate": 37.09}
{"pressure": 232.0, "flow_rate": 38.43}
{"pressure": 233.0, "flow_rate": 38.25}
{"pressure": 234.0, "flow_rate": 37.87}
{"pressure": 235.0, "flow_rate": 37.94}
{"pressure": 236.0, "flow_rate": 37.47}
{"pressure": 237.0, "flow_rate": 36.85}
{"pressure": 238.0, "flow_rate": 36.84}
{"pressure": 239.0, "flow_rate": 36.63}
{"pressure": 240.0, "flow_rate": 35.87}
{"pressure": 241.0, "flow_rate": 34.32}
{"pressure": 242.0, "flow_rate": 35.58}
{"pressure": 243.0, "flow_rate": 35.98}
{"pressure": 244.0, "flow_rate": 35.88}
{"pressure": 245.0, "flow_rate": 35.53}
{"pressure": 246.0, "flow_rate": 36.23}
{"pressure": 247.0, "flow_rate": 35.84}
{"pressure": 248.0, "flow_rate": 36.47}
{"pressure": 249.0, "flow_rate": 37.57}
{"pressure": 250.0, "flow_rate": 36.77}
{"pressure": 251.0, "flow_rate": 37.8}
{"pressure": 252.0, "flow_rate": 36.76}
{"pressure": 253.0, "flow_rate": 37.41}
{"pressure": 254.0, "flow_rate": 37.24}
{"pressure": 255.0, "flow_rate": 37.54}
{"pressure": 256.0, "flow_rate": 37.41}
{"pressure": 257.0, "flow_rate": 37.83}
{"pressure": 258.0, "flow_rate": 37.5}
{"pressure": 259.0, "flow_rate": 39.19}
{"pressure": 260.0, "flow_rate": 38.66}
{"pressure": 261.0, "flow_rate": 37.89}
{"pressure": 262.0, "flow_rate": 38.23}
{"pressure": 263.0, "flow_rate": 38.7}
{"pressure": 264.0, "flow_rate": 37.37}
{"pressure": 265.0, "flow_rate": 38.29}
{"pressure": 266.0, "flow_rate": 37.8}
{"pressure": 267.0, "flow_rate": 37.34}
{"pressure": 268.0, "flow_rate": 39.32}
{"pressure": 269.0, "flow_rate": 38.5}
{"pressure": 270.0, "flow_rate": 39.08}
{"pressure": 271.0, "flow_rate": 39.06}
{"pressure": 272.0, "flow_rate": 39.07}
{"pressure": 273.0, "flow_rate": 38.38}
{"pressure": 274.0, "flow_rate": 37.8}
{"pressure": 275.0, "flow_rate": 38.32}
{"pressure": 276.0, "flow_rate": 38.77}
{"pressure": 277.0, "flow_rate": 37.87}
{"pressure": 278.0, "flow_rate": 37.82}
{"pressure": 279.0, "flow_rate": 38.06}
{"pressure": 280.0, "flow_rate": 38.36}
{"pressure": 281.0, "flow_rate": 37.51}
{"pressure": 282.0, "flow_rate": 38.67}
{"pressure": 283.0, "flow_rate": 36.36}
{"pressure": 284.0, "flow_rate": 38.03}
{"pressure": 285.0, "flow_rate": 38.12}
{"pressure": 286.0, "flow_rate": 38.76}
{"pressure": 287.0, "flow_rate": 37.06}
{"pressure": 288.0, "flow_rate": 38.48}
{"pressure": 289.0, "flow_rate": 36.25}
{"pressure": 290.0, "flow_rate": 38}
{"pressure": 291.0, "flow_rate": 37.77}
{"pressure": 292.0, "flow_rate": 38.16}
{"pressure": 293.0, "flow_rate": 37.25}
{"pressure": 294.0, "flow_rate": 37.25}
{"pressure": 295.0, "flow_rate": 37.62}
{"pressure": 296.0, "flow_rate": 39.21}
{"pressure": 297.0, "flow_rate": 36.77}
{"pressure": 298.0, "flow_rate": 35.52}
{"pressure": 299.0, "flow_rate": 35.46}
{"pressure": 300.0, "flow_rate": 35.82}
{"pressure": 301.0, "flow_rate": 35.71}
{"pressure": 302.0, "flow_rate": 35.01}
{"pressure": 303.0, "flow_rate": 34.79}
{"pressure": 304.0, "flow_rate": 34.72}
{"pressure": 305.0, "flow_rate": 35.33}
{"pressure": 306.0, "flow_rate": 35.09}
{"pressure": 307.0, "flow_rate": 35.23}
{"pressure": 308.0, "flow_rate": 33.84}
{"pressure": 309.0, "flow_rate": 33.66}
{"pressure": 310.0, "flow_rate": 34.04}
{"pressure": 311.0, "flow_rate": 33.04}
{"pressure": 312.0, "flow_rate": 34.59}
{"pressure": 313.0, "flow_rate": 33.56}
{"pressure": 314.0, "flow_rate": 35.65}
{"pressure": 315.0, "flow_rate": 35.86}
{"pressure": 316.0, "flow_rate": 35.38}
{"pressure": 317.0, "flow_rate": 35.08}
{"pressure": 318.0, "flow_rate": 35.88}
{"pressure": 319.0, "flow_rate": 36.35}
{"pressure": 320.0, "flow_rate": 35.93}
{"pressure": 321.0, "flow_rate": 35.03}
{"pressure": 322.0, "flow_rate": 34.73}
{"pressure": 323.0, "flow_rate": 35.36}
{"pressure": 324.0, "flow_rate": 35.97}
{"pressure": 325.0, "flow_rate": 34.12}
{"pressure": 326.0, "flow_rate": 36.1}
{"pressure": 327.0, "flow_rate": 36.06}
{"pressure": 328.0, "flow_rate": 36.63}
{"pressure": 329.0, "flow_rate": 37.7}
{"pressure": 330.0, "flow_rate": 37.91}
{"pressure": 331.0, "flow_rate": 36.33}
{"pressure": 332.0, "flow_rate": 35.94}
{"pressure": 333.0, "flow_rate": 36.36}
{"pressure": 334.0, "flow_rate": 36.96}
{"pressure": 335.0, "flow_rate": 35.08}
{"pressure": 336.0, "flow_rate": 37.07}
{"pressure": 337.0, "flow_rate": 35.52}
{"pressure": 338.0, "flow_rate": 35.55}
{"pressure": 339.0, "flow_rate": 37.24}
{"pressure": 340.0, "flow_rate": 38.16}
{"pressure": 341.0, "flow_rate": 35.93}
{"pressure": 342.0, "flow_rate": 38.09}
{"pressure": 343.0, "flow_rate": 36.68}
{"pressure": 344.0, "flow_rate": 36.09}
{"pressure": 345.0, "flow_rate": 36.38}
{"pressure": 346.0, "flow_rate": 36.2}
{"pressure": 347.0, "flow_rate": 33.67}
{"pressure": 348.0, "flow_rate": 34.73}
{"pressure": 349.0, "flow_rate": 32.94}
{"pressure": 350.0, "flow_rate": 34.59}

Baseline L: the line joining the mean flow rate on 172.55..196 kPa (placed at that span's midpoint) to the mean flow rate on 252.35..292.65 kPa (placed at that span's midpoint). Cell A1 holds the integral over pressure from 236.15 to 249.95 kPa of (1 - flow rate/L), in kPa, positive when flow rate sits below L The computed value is 0.3 kPa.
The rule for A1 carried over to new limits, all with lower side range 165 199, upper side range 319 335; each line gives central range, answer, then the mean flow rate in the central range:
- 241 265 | -1.3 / 37.2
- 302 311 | 0.3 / 34.5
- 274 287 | -0.9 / 38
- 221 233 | -0.9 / 37.6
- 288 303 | -0.5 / 36.8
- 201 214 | -0.2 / 35.2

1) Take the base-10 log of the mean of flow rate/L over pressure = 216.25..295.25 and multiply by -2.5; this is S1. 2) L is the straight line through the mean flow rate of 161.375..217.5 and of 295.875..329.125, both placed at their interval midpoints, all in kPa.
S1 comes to -0.077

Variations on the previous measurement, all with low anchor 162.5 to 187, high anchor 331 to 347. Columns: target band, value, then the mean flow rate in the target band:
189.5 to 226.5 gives -0.03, 35.6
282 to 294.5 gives -0.06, 37.7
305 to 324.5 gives 0.03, 35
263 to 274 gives -0.09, 38.4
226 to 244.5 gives -0.06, 36.9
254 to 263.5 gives -0.08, 38.1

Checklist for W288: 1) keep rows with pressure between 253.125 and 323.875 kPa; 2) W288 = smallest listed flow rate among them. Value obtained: 33.04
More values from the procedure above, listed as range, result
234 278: 34.32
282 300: 35.46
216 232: 35.69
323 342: 34.12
